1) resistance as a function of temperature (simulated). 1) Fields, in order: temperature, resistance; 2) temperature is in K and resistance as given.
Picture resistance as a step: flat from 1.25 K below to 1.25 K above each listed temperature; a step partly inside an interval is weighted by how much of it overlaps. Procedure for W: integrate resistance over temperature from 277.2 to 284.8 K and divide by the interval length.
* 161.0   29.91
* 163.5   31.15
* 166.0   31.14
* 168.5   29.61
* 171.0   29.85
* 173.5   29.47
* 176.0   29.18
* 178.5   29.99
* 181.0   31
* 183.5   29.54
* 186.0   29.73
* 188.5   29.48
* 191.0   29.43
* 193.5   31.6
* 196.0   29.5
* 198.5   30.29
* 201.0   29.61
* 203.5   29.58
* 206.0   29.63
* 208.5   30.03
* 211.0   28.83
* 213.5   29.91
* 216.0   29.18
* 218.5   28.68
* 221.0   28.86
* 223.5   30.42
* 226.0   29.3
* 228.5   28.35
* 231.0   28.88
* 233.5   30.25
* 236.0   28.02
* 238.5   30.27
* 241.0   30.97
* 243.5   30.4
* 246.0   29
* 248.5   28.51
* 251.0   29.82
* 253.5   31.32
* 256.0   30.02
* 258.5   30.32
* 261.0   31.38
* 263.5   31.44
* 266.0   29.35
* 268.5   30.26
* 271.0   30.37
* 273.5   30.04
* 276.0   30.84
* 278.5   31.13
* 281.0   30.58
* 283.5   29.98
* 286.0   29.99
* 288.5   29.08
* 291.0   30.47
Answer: 30.6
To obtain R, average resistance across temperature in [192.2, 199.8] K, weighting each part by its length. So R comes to 30.5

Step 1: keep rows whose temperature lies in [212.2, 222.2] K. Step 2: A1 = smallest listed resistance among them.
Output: 28.68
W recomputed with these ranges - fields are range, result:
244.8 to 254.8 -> 29.7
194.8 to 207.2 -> 29.7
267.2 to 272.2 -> 30.3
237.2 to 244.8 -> 30.5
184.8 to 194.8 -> 30.1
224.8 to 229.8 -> 28.8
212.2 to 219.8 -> 29.3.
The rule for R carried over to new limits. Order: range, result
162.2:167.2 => 31.1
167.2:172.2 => 29.7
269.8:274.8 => 30.2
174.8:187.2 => 29.9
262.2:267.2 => 30.4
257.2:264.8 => 31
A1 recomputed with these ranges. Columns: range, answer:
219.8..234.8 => 28.35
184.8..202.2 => 29.43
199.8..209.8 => 29.58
